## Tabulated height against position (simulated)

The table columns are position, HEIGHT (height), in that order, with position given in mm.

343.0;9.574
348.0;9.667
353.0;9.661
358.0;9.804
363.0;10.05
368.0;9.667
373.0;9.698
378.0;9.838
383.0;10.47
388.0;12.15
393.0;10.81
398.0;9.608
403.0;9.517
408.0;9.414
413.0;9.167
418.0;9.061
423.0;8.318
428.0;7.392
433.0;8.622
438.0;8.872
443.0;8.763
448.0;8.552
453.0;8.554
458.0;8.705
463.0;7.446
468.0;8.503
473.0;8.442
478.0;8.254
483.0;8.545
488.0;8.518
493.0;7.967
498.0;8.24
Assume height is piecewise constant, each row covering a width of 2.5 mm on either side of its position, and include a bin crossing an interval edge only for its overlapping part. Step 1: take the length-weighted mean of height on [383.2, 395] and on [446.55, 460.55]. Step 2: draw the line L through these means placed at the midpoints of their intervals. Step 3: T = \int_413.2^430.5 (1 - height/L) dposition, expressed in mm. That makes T 2.7 mm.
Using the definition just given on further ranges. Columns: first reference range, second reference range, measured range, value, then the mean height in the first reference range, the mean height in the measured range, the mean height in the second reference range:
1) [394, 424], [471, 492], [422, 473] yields 2.6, 9.31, 8.38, 8.41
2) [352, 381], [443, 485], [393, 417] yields -0.8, 9.8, 9.55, 8.4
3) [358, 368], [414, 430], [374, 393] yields -2.8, 9.89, 10.7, 8.37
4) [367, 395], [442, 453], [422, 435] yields 1.5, 10.5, 8.07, 8.62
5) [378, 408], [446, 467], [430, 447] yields 0.4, 10.4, 8.69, 8.32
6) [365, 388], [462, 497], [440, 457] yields 0.4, 10.2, 8.64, 8.27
